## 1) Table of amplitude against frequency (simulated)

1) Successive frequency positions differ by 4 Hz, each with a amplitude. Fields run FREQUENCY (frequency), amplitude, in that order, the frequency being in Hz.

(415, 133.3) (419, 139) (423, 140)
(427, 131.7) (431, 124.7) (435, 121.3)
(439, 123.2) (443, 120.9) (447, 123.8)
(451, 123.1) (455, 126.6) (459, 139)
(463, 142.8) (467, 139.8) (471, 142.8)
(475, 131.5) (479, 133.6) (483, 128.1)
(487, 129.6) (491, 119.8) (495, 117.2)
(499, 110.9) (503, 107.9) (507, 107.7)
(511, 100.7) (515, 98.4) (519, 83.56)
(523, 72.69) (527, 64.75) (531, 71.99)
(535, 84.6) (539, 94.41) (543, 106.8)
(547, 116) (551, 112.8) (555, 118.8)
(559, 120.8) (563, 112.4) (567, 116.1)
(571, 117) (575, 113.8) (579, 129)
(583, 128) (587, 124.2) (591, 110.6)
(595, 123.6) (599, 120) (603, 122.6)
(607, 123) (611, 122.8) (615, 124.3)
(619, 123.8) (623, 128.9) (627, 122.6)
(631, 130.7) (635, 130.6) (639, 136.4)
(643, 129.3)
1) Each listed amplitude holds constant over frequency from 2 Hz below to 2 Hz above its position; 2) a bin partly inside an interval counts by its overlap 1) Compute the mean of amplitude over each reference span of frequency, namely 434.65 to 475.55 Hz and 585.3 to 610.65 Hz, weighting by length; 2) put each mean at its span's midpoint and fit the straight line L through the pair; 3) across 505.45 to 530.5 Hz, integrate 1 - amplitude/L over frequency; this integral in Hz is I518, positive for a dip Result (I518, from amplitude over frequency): 7.9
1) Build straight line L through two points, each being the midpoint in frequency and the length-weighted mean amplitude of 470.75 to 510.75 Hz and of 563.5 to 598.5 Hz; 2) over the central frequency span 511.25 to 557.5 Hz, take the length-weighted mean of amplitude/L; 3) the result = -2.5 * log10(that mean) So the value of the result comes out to 0.27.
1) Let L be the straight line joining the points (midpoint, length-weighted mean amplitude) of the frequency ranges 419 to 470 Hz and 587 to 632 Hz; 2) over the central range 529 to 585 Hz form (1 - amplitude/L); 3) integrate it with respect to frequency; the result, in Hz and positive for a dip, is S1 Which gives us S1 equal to 6.7 Hz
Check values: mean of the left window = 130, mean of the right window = 123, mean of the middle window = 110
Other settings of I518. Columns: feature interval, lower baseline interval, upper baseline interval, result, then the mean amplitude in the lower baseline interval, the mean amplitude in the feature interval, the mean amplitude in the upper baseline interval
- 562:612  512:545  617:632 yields -4.7 Hz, 85.1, 120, 126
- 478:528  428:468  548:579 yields 6.9 Hz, 128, 106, 117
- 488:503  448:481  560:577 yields 1.5 Hz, 135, 116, 115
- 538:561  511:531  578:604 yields -3.4 Hz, 81.1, 112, 122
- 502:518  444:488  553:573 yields 3.0 Hz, 133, 102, 117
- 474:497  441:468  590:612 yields 0.4 Hz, 131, 126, 121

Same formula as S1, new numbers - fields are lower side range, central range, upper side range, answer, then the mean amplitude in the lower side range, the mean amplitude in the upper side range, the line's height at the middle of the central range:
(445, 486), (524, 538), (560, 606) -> 5.6 Hz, 133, 120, 126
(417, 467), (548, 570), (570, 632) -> 1.5 Hz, 130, 123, 125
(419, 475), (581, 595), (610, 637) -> 0.7 Hz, 131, 126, 127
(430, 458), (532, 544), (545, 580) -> 2.6 Hz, 124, 117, 118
